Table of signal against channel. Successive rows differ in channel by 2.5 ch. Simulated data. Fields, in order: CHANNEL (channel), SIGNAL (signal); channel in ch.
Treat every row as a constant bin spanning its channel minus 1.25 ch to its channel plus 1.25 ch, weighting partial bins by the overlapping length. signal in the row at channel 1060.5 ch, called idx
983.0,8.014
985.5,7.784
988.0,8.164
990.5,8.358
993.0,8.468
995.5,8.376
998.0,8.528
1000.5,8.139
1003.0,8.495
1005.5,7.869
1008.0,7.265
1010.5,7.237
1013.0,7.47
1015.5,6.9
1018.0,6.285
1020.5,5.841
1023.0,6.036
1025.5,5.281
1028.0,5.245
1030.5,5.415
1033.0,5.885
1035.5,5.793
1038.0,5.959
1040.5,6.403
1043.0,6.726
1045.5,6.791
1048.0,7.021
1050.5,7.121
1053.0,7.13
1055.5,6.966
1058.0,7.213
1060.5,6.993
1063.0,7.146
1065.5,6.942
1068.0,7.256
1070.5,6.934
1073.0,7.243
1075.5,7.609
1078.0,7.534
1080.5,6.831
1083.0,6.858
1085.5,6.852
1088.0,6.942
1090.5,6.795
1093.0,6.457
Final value 6.993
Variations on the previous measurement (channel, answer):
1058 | 7.213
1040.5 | 6.403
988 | 8.164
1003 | 8.495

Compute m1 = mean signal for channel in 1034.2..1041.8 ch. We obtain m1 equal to 6.06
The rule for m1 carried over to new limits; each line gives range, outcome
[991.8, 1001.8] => 8.38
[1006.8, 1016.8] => 7.21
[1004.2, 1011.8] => 7.46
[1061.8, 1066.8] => 7.05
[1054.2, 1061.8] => 7.06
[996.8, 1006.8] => 8.25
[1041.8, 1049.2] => 6.85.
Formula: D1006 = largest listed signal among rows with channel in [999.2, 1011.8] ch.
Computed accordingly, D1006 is 8.495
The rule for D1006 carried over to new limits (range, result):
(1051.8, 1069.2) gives 7.256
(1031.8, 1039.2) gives 5.959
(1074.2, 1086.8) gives 7.609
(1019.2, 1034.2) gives 6.036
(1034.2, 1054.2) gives 7.13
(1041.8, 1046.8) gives 6.791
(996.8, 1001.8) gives 8.528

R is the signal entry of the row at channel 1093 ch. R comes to 6.457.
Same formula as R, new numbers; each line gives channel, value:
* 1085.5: 6.852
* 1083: 6.858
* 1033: 5.885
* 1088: 6.942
